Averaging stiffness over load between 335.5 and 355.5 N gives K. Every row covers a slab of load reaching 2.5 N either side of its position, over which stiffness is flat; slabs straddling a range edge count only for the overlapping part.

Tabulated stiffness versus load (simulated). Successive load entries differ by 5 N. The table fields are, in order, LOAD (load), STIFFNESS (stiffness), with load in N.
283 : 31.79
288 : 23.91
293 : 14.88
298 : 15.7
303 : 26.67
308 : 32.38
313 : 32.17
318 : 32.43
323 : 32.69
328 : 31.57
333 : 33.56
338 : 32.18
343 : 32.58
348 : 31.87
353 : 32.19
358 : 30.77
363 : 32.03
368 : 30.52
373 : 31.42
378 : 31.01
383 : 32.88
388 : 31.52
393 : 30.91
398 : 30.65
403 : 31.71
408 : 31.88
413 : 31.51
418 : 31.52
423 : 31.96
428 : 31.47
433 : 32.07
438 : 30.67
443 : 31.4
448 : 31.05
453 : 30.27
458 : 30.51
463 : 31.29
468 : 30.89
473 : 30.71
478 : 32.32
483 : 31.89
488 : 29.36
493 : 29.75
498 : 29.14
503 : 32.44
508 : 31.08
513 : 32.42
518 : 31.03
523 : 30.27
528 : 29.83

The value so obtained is 32.2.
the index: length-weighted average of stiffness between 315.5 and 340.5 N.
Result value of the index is 32.5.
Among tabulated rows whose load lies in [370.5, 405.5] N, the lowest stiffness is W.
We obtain 30.65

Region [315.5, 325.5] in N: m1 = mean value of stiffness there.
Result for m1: 32.6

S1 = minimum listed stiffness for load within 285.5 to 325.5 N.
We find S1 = 14.88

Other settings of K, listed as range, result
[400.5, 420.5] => 31.7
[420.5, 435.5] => 31.8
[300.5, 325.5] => 31.3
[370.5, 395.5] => 31.5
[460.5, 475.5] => 31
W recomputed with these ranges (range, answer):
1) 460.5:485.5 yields 30.71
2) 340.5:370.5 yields 30.52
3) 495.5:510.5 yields 29.14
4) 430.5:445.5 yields 30.67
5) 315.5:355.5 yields 31.57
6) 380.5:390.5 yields 31.52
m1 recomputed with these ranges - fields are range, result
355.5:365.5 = 31.4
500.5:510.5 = 31.8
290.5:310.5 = 22.4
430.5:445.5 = 31.4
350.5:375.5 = 31.4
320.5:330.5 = 32.1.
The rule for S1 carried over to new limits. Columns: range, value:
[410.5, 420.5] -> 31.51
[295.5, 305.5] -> 15.7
